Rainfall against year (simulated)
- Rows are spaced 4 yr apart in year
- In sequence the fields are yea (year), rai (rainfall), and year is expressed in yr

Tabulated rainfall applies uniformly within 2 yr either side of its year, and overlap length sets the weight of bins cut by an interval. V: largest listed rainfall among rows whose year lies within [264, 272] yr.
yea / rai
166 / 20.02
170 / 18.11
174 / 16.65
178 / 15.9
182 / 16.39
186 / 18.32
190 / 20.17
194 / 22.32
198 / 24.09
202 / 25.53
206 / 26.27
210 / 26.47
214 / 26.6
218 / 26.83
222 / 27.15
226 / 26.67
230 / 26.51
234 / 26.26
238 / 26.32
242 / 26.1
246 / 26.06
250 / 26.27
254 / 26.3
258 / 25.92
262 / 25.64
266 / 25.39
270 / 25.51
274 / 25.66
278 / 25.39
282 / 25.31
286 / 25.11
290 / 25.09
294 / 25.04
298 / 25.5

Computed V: 25.51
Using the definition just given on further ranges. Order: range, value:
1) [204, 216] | 26.6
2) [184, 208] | 26.27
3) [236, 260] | 26.32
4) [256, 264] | 25.92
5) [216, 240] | 27.15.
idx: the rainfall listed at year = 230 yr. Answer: 26.51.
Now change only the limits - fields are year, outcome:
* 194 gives 22.32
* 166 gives 20.02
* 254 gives 26.3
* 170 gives 18.11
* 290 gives 25.09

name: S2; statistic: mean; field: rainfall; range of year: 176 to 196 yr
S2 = 18.6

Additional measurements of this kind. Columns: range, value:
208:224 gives 26.8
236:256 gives 26.2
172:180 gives 16.3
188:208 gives 23.7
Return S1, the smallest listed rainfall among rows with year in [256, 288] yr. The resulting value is 25.11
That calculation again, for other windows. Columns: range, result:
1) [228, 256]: 26.06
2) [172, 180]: 15.9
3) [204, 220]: 26.27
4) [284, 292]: 25.09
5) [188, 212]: 20.17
